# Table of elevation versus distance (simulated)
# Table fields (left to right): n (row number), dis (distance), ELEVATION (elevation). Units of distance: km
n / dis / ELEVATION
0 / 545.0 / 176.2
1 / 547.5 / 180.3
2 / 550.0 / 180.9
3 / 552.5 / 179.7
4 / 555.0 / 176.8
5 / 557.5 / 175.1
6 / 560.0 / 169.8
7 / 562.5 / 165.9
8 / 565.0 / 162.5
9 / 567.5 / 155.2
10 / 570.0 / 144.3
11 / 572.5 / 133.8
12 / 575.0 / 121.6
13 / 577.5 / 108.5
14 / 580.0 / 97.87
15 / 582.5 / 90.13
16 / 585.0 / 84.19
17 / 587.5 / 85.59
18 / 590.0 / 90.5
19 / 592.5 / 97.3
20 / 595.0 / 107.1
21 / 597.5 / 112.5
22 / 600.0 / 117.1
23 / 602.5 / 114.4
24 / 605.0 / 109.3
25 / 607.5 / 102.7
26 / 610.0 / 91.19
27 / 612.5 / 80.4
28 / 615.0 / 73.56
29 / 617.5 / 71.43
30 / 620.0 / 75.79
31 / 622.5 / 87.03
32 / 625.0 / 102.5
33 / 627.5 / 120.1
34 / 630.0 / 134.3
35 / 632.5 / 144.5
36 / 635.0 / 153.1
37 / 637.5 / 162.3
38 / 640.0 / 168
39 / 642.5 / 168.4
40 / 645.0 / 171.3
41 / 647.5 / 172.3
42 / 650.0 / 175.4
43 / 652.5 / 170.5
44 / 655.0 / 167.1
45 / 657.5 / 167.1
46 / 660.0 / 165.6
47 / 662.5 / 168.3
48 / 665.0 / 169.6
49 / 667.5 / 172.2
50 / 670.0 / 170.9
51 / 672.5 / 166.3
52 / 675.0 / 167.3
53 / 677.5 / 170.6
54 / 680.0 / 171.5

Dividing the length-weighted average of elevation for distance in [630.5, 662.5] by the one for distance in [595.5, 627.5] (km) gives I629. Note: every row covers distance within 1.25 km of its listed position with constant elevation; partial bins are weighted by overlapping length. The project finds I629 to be 1.7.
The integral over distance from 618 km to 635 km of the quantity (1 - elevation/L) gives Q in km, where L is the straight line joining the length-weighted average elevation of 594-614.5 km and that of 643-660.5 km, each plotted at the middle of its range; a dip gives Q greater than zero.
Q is 3.0 km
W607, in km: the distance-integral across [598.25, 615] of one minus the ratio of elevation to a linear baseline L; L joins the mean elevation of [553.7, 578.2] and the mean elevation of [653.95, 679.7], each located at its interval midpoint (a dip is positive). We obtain 6.13 km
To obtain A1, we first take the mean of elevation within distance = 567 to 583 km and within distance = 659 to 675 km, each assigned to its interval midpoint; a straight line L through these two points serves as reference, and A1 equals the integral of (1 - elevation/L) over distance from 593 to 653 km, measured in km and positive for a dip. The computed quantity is 9.8 km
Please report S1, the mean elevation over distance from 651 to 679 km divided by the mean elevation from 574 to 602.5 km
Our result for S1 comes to 1.66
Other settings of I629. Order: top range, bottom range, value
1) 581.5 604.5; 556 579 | 0.68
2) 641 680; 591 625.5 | 1.77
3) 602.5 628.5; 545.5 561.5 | 0.52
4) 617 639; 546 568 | 0.69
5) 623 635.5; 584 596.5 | 1.36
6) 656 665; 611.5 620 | 2.23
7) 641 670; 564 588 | 1.43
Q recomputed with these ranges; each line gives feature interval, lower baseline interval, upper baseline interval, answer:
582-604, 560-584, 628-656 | 6.4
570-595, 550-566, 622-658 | 9.5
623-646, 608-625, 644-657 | -2.6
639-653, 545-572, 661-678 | -0.2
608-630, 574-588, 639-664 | 7.4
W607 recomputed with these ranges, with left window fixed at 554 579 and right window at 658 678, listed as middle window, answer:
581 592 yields 4.7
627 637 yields 1.3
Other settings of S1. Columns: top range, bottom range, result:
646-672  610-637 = 1.61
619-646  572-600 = 1.32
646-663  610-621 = 2.20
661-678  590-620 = 1.75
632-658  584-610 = 1.63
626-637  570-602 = 1.31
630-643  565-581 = 1.20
